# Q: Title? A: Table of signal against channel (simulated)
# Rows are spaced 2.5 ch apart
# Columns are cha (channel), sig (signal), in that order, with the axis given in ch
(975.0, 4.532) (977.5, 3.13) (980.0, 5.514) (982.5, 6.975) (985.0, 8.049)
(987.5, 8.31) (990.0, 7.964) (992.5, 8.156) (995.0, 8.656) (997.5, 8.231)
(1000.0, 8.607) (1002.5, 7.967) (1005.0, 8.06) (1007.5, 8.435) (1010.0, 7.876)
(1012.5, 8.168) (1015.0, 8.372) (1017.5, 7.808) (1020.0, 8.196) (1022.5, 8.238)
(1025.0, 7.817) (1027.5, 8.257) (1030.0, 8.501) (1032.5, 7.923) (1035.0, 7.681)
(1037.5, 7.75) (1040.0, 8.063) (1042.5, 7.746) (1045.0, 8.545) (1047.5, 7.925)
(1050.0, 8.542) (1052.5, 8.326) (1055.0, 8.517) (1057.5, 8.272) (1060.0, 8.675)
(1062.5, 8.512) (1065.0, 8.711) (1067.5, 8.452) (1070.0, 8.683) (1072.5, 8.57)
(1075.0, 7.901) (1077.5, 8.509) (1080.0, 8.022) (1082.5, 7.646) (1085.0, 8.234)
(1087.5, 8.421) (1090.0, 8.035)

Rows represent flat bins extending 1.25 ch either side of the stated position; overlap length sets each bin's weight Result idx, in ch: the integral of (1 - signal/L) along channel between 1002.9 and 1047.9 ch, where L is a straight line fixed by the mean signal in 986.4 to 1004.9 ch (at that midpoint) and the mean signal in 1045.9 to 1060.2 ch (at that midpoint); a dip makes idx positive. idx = 1.3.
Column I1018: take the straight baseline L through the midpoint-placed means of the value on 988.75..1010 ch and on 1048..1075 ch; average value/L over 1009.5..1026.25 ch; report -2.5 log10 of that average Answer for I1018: 0.03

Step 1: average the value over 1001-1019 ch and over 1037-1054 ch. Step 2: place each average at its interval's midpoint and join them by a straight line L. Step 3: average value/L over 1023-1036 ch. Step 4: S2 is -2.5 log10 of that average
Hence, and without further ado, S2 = 0.01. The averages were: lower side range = 8.11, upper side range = 8.15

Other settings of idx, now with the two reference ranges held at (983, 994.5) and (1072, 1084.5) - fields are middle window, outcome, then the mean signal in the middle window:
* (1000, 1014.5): -0.13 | 8.16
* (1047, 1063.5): -0.64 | 8.42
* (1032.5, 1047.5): 0.27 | 7.95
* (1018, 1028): 0.00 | 8.09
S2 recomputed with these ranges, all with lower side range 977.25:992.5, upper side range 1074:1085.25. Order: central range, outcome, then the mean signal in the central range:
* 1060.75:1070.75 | -0.09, 8.59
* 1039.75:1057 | -0.07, 8.25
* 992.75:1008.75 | -0.16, 8.32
